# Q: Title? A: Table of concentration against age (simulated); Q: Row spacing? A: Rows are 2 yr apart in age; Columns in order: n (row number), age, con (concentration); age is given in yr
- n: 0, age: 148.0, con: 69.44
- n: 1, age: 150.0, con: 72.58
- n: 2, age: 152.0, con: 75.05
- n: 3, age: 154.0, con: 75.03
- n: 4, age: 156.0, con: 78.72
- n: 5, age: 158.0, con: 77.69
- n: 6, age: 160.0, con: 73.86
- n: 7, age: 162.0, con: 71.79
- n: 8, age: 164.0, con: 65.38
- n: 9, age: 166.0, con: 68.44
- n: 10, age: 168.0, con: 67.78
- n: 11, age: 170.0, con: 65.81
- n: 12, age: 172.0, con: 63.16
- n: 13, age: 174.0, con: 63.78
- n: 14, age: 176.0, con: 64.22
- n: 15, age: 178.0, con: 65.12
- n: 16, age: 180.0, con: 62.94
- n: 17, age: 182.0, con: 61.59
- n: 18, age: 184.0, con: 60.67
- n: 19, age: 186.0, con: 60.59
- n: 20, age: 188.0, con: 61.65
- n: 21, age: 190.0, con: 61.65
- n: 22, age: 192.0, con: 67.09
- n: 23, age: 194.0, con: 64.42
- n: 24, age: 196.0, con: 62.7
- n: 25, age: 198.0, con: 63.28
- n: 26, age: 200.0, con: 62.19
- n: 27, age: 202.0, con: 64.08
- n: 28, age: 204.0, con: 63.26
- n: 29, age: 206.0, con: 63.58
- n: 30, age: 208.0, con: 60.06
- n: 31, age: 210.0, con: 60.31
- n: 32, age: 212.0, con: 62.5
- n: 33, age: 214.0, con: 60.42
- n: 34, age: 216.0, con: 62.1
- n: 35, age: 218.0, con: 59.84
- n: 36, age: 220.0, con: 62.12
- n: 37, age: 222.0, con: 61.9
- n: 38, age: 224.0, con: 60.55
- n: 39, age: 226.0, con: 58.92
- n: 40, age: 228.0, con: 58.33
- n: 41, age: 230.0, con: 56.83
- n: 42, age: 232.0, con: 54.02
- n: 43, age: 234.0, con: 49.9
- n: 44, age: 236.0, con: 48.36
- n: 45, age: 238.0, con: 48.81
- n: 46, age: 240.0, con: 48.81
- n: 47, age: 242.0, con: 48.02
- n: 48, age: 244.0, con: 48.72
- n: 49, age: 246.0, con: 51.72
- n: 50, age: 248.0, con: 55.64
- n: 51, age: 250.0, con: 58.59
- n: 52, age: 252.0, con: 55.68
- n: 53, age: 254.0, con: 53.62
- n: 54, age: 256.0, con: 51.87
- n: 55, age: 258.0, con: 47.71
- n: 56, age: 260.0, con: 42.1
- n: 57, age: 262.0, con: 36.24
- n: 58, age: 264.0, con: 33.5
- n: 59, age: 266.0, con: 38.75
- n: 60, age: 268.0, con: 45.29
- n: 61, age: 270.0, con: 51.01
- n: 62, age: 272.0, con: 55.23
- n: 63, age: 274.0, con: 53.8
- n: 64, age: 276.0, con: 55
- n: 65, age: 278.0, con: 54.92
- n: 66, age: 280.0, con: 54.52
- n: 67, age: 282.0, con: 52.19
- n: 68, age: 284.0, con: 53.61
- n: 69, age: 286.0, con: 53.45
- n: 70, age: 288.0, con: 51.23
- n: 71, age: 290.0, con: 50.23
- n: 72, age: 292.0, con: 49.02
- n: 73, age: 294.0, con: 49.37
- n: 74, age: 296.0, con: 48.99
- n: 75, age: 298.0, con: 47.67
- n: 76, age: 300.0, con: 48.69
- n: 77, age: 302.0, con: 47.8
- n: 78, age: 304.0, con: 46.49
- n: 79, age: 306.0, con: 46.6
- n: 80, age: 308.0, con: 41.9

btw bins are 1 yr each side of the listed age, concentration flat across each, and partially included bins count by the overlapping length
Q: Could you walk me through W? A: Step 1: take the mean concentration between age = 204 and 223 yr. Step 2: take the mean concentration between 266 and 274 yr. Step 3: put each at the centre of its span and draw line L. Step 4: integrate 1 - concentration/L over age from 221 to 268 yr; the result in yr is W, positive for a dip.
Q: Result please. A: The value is 3.7 yr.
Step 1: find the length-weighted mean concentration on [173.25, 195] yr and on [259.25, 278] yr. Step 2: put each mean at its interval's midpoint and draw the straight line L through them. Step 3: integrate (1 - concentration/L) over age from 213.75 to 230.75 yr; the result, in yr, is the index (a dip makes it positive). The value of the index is -1.4 yr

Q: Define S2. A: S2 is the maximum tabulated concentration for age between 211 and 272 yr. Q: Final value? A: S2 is 62.5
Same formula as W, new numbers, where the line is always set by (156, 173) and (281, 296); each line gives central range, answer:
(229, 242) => 1.8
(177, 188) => 0.8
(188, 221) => 0.7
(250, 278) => 3.3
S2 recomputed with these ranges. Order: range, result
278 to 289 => 54.92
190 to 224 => 67.09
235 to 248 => 55.64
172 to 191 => 65.12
